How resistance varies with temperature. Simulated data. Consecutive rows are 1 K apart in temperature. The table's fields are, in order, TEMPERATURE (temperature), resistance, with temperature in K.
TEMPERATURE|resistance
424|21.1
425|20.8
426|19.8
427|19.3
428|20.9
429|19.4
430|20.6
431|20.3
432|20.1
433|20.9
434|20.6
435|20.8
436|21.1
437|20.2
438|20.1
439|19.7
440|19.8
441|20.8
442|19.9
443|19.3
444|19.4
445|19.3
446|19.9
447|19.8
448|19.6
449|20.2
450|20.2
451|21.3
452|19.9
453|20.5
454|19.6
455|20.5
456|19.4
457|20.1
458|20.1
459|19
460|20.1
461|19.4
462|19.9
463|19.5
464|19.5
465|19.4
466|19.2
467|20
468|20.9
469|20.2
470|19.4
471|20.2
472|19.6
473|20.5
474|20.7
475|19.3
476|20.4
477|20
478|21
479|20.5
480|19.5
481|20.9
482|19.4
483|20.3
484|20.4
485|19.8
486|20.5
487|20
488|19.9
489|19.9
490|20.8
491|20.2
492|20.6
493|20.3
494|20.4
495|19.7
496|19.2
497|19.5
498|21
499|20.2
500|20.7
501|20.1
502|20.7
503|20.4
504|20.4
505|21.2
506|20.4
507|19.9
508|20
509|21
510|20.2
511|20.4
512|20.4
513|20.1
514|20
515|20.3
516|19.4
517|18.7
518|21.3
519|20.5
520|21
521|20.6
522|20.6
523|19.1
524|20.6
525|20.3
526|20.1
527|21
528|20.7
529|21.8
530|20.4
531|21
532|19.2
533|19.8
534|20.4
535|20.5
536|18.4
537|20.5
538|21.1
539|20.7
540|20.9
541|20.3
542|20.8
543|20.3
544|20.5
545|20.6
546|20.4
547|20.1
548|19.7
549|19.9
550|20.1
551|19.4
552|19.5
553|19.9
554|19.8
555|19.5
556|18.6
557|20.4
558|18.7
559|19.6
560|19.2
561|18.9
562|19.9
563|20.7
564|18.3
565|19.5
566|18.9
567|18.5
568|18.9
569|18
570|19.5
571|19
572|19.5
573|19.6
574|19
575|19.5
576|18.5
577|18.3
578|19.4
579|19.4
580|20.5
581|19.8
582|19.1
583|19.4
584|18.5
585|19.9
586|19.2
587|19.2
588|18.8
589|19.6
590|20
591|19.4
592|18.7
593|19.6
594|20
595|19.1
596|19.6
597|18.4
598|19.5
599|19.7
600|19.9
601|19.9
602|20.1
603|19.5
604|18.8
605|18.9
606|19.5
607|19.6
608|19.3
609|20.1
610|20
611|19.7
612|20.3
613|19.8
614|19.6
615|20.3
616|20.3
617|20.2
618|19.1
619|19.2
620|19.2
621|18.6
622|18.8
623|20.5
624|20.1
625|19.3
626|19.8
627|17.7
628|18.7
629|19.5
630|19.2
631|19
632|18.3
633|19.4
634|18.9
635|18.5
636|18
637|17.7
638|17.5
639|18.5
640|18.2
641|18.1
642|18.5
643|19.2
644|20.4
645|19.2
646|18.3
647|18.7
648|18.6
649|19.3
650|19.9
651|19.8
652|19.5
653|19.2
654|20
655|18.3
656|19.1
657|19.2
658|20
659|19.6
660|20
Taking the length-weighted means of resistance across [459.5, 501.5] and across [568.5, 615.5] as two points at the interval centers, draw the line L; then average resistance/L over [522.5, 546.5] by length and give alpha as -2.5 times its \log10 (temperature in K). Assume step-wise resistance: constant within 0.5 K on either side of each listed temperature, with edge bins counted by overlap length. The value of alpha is -0.03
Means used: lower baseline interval 20.1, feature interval 20.4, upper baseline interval 19.4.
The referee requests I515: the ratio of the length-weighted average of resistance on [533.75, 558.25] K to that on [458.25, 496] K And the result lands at 1.00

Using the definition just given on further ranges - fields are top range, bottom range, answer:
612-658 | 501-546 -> 0.94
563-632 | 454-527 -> 0.96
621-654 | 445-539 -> 0.94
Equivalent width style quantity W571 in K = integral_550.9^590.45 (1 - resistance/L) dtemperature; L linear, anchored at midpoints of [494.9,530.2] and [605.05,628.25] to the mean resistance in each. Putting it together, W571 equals 1.2 K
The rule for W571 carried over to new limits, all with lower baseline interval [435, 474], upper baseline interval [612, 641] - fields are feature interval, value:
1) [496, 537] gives -1.38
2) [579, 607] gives -0.27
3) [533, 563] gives -0.75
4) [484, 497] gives -0.21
